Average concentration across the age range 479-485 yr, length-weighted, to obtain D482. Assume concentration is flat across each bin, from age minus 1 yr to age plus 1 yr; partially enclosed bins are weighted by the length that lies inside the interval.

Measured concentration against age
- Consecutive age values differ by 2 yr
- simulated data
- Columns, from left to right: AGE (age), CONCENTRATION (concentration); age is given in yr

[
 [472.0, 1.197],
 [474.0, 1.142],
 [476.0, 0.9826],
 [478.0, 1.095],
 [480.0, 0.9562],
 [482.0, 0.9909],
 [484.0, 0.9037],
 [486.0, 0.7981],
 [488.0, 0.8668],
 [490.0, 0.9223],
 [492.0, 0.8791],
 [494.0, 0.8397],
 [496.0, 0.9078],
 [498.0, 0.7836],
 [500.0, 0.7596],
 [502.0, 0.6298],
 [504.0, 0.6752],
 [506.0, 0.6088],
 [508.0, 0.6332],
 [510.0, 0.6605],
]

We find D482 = 0.95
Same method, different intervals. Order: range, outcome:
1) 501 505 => 0.653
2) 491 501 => 0.834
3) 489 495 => 0.88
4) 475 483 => 1.01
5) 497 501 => 0.772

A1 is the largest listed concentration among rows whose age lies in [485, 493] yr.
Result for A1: 0.9223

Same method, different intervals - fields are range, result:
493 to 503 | 0.9078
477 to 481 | 1.095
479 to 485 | 0.9909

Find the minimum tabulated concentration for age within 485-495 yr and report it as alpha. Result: 0.7981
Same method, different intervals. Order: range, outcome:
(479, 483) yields 0.9562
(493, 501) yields 0.7596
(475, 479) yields 0.9826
